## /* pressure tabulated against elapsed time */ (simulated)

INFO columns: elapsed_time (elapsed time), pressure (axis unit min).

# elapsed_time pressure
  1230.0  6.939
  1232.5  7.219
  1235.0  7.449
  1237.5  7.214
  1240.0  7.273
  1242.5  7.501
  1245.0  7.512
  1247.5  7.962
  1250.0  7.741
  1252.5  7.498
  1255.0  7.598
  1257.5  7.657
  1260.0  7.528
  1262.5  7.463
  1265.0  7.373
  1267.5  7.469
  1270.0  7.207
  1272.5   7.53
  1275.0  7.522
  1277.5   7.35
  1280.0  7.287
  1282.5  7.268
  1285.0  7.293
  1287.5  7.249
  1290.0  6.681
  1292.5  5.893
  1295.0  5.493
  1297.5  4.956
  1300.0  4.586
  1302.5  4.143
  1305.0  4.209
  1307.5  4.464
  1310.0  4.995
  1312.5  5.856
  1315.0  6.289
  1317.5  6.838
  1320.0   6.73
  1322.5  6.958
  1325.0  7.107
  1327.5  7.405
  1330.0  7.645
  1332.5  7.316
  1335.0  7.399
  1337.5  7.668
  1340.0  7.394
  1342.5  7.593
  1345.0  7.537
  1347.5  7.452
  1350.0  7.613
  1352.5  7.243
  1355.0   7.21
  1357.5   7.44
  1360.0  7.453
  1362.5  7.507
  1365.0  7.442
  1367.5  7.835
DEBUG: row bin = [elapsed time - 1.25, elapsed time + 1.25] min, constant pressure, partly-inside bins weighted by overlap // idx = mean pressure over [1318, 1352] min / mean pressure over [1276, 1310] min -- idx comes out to 1.25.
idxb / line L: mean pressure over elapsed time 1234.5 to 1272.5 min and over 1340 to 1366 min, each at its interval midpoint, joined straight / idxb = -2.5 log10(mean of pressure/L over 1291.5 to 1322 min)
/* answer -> 0.35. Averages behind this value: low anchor 7.5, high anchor 7.45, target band 5.41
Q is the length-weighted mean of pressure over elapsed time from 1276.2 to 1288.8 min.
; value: 7.29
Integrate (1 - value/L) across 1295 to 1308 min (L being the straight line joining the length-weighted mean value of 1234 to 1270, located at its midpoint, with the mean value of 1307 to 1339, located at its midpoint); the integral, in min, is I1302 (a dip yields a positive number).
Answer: 4.47 min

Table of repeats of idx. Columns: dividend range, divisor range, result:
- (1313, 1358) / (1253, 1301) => 1.04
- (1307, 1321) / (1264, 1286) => 0.80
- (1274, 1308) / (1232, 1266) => 0.81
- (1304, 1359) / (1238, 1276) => 0.91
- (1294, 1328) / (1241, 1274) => 0.75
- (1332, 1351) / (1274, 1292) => 1.05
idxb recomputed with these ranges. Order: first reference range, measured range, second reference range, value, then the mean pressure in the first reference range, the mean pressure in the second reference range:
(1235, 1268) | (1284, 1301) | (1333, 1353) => 0.24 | 7.52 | 7.49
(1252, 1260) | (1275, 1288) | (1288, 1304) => -0.19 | 7.58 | 5.37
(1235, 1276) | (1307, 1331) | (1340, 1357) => 0.15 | 7.5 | 7.44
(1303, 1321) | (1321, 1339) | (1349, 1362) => -0.17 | 5.55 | 7.39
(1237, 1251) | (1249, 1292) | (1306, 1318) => -0.09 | 7.55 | 5.59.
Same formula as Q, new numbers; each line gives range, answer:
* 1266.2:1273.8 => 7.4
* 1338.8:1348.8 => 7.5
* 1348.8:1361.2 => 7.39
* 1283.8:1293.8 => 6.77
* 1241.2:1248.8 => 7.66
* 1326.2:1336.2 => 7.44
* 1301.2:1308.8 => 4.28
